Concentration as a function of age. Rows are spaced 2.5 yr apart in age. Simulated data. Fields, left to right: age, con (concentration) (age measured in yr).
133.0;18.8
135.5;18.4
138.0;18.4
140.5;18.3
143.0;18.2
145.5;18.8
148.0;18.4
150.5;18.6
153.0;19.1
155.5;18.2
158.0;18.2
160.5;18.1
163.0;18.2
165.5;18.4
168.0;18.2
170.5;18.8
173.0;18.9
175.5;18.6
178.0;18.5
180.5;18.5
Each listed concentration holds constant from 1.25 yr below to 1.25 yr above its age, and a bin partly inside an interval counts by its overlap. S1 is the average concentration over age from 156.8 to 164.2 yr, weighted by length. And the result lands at 18.2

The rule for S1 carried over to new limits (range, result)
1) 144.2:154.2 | 18.7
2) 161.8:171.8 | 18.4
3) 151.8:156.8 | 18.6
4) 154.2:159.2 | 18.2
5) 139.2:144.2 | 18.3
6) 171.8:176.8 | 18.7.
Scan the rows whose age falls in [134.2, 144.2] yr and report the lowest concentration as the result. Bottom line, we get 18.2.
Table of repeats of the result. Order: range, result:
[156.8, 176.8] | 18.1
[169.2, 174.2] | 18.8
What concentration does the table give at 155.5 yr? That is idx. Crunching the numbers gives 18.2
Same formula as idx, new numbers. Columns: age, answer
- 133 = 18.8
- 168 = 18.2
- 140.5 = 18.3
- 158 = 18.2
